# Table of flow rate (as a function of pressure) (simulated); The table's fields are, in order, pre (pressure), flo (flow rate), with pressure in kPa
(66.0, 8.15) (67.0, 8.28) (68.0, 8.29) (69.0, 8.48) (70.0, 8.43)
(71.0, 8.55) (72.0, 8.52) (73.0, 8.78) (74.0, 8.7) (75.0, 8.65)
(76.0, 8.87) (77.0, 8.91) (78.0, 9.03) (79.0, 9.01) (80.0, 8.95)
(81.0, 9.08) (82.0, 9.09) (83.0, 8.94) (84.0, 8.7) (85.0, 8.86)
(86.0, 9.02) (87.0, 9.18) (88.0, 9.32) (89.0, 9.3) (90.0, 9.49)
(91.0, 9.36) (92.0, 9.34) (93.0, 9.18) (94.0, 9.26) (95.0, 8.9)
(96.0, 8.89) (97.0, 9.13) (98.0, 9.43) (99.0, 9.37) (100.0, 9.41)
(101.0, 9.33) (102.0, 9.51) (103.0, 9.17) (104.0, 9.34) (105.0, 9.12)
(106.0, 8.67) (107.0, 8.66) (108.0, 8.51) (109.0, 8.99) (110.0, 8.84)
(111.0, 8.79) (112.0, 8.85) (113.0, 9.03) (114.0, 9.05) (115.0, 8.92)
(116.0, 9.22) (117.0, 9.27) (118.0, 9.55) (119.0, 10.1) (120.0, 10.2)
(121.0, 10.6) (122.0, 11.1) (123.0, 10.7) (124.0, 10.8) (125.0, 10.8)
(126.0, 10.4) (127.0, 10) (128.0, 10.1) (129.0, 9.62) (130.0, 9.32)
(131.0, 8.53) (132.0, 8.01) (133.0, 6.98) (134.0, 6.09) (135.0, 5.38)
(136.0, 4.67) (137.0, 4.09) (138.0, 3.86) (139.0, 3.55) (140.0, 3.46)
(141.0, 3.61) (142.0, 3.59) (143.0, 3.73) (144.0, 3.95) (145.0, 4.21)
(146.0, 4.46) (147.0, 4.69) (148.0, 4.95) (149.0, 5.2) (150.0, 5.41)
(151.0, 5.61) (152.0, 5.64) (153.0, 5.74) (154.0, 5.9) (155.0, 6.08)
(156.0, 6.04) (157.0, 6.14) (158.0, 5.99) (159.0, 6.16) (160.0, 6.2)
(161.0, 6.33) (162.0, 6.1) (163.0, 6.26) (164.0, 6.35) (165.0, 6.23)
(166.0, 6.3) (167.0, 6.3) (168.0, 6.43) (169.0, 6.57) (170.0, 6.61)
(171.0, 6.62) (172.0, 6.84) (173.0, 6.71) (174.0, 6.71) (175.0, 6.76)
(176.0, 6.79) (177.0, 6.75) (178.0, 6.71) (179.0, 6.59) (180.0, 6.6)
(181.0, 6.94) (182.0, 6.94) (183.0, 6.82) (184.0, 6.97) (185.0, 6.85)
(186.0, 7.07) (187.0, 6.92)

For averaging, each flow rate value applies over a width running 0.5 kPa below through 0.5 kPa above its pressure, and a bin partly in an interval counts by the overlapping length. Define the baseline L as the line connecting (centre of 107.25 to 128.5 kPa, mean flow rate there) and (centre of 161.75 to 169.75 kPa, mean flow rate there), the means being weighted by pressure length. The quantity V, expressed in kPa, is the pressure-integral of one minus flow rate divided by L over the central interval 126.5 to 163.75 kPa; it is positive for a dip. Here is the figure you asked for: 9.3 kPa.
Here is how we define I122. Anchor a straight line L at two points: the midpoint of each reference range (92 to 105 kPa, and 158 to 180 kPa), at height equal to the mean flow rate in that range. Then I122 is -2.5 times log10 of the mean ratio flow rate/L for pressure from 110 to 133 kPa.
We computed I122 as -0.154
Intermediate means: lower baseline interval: 9.24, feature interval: 9.6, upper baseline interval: 6.48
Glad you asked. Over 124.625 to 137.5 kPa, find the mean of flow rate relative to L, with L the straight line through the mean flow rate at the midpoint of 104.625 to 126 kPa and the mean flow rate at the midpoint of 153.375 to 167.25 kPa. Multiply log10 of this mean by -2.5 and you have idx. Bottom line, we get 0.06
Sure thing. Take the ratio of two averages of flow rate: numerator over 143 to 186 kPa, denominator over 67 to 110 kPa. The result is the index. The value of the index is 0.7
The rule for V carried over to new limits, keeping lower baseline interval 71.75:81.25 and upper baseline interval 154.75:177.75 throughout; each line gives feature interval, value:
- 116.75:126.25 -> -3.4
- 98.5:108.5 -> -1.2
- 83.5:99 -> -1.3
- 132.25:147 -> 5.5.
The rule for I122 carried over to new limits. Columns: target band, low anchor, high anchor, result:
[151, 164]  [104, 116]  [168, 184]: 0.21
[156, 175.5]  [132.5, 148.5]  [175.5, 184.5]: -0.08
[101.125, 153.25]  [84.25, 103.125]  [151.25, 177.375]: 0.05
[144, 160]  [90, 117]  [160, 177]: 0.29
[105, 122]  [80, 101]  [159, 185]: -0.10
